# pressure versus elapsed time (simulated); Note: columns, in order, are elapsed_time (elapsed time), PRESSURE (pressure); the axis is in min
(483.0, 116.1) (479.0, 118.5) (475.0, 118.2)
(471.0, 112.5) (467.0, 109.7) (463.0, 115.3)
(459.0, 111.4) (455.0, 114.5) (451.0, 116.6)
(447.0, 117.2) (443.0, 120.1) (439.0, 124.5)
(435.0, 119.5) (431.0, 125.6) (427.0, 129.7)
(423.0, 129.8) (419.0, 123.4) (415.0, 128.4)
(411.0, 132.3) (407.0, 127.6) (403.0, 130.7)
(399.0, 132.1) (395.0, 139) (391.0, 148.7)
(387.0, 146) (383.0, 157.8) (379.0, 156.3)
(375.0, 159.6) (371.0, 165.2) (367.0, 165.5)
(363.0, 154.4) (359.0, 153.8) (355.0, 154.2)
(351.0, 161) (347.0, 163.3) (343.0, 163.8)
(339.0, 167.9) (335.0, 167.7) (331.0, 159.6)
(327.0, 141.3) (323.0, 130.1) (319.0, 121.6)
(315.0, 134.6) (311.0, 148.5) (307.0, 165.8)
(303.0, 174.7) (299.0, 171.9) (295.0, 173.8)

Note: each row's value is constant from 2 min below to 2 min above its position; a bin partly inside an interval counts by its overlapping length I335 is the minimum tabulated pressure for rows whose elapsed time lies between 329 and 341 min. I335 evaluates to 159.6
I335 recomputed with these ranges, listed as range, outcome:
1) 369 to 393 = 146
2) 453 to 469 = 109.7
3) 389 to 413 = 127.6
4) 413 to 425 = 123.4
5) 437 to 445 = 120.1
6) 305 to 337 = 121.6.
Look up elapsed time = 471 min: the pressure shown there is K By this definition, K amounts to 112.5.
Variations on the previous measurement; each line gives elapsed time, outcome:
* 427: 129.7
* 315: 134.6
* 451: 116.6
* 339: 167.9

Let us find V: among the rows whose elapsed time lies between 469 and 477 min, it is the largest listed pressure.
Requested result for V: 118.2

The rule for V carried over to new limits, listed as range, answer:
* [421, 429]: 129.8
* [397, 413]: 132.3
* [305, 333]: 165.8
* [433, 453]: 124.5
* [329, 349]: 167.9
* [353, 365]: 154.4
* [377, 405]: 157.8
